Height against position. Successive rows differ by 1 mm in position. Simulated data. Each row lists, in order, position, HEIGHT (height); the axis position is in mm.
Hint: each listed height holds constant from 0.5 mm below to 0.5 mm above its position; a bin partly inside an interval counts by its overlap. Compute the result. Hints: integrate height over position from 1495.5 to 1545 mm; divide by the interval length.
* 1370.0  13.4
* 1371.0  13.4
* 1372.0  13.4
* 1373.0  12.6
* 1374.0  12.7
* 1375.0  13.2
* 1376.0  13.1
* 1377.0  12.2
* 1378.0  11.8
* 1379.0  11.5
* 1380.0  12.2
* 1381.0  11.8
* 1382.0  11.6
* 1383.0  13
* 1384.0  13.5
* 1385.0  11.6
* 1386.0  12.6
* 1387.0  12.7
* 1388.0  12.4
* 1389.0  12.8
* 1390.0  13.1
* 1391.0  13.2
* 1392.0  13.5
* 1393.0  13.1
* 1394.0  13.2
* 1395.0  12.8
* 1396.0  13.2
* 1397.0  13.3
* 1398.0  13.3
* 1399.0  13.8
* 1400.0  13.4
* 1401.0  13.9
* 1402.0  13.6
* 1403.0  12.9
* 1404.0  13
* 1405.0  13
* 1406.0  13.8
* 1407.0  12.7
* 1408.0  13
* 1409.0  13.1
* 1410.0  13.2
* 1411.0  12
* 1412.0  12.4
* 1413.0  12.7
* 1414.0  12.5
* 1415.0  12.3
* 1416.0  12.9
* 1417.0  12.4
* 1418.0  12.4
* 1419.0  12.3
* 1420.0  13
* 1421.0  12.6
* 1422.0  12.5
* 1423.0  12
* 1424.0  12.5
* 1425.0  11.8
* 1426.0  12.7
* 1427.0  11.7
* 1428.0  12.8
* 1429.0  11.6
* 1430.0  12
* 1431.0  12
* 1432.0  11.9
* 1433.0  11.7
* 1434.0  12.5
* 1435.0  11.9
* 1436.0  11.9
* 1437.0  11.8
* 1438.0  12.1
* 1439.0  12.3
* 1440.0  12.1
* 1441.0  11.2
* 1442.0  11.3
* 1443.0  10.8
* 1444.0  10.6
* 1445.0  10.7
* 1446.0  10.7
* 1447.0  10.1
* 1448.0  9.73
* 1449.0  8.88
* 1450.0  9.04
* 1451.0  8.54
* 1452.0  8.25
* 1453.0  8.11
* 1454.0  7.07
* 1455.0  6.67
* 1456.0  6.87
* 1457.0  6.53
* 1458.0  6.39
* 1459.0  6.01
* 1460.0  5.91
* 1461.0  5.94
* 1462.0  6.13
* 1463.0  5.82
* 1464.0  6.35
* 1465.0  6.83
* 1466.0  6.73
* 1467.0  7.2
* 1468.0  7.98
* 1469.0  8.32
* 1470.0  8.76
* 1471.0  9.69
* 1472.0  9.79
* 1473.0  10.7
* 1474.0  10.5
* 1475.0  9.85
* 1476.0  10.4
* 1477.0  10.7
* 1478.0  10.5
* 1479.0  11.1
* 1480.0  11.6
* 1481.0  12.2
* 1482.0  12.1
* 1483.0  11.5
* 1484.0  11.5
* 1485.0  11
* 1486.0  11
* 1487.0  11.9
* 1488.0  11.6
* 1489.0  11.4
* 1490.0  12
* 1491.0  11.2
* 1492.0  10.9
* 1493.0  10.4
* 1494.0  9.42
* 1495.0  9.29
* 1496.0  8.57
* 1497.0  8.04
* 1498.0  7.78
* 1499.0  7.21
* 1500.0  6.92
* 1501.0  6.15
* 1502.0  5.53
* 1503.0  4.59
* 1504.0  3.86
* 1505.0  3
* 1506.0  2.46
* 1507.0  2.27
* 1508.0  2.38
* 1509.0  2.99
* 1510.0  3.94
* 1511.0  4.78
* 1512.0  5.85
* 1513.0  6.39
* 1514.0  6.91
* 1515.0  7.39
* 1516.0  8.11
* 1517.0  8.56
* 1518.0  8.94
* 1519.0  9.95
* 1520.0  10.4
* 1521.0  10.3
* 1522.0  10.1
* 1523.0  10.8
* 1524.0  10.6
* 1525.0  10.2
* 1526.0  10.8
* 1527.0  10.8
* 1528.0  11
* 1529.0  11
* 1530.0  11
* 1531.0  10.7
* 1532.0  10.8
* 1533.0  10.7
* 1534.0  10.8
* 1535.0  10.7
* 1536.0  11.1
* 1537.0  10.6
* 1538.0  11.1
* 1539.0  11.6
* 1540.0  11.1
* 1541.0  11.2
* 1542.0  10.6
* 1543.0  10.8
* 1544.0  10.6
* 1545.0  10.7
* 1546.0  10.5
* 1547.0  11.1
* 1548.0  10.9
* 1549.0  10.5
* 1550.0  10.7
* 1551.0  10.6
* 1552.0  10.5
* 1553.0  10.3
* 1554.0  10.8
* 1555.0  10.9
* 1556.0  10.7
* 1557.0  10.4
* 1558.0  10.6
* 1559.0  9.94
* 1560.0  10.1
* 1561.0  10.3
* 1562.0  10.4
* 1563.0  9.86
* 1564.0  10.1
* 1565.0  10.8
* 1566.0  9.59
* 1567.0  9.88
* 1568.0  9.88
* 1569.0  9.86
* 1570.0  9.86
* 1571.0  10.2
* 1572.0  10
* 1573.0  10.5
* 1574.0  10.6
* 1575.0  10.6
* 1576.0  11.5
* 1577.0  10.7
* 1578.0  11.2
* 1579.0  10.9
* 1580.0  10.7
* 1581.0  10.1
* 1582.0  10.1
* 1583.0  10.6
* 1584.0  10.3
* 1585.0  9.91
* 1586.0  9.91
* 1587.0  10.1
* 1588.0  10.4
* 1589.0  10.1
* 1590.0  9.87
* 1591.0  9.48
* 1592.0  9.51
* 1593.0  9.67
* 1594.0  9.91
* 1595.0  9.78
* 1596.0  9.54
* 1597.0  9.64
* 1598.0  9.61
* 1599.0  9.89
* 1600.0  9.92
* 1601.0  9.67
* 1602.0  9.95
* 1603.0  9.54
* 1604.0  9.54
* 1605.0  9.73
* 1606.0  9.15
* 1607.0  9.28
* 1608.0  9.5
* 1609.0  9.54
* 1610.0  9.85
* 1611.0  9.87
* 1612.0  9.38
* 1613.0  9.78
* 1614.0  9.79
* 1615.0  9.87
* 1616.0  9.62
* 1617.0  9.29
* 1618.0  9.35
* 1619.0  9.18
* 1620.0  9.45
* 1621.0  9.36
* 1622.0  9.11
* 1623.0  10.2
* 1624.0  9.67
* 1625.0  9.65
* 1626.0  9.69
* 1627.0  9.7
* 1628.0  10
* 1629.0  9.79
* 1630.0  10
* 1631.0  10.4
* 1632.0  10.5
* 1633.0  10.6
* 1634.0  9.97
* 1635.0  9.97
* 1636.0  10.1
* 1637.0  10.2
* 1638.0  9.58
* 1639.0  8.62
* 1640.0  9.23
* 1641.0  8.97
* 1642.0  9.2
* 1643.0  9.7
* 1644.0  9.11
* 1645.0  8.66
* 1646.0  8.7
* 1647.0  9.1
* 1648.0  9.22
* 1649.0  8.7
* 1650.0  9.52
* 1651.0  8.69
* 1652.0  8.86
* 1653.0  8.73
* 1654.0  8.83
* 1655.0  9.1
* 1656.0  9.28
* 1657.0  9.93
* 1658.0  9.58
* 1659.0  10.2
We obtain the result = 8.43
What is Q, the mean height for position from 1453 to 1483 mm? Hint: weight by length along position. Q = 8.48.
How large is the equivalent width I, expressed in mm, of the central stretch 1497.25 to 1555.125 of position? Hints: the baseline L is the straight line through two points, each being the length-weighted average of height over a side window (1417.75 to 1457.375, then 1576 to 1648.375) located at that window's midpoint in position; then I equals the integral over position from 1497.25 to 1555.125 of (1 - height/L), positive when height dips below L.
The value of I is 8.2 mm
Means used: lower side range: 10.9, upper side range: 9.77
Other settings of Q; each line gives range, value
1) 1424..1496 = 9.99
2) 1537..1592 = 10.4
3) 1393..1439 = 12.6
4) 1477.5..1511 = 8.32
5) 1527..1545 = 10.9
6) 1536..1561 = 10.7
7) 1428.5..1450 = 11.3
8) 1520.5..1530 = 10.6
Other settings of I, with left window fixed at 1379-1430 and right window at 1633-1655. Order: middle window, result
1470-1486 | 1.2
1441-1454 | 2.6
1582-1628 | 0.5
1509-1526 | 4.3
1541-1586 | -0.1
